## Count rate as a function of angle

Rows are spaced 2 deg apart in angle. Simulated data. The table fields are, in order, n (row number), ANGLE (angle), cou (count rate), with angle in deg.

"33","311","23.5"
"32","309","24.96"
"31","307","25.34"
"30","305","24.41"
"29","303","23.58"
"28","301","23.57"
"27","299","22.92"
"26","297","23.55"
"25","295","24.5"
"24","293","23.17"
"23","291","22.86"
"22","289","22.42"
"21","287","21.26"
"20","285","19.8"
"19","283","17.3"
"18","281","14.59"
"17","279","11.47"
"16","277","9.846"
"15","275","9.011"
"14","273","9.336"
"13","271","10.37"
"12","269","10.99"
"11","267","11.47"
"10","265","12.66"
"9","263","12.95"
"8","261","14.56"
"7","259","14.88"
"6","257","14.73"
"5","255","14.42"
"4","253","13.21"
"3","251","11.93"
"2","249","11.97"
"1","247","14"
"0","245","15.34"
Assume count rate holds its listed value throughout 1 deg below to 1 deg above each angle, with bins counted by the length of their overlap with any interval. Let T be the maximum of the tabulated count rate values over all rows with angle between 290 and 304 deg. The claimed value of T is 24.5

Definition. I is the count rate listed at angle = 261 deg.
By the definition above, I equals 14.56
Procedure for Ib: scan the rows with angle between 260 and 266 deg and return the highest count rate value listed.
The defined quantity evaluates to 14.56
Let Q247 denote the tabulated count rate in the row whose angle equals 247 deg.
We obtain 14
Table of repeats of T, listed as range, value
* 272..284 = 17.3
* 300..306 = 24.41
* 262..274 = 12.95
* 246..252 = 14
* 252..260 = 14.88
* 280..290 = 22.42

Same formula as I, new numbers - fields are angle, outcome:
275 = 9.011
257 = 14.73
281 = 14.59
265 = 12.66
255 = 14.42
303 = 23.58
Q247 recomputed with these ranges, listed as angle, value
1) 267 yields 11.47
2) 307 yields 25.34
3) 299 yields 22.92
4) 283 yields 17.3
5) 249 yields 11.97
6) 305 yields 24.41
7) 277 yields 9.846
